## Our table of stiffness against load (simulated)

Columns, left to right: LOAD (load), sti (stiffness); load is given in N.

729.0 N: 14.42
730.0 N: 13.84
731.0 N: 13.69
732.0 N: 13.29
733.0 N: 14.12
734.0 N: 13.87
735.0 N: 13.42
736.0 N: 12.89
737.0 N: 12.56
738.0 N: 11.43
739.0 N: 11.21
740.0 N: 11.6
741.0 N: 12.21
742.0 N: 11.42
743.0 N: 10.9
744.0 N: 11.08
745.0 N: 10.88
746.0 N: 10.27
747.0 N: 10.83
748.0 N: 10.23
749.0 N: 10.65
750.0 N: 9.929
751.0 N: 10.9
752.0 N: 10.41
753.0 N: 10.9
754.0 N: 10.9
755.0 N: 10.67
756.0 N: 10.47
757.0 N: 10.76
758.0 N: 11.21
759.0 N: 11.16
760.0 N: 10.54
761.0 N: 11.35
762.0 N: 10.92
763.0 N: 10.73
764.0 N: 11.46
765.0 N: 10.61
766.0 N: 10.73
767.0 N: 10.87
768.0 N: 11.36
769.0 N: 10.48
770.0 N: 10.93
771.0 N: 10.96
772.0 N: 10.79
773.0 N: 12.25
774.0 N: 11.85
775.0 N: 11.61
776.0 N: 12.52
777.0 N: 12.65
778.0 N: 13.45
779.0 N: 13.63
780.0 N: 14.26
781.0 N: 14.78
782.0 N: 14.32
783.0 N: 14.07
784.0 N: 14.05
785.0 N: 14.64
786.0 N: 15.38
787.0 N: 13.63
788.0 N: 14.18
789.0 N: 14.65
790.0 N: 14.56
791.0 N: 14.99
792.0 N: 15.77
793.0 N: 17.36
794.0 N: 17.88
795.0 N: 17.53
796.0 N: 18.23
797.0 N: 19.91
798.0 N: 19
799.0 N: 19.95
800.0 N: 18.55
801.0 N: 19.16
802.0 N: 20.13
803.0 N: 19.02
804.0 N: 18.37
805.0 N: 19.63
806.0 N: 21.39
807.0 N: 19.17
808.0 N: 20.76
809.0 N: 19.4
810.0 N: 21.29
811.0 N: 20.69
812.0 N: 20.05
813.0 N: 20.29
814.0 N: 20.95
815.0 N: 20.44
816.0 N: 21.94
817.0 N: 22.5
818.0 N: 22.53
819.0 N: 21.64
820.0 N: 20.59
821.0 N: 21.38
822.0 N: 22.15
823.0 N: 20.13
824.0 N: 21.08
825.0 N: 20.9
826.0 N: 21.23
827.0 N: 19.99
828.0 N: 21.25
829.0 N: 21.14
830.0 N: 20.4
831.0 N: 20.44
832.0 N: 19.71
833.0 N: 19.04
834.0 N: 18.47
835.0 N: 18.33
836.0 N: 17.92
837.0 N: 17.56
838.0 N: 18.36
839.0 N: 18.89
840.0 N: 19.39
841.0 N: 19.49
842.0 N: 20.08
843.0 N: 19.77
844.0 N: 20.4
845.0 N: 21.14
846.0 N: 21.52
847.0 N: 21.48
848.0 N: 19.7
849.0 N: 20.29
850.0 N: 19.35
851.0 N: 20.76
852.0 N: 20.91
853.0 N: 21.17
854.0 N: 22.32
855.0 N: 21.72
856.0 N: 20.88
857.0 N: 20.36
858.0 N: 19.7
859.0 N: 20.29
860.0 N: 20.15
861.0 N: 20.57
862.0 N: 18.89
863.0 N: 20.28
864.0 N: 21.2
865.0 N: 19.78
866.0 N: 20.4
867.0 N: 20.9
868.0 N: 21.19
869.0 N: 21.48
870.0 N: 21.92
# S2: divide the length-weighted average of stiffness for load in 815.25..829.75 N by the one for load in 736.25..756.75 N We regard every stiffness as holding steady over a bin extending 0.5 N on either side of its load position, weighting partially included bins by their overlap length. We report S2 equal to 1.9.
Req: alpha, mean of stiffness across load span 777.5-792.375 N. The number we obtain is 14.4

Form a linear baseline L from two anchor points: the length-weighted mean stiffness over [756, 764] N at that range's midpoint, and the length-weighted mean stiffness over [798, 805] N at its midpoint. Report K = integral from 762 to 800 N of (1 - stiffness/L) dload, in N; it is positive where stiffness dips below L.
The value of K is 3.1 N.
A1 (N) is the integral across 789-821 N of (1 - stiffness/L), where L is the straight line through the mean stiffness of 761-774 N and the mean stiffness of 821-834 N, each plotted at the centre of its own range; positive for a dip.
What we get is -4.5 N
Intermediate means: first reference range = 11.1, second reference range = 20.6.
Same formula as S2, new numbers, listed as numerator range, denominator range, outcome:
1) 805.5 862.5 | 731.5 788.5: 1.71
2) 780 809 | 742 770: 1.59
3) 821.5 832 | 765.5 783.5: 1.69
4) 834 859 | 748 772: 1.85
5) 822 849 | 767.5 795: 1.46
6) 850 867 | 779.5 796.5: 1.34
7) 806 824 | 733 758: 1.85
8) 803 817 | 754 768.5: 1.87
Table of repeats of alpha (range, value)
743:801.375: 13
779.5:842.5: 18.8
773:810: 16.4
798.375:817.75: 20.2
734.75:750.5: 11.3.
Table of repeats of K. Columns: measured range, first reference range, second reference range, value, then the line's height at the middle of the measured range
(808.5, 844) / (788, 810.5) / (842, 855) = -1.1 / 19.7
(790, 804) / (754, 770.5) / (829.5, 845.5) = -3.1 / 14.8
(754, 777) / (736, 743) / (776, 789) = 3.5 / 13.1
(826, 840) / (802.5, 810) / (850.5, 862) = 0.6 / 20.3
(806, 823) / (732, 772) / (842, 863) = -3.9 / 17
